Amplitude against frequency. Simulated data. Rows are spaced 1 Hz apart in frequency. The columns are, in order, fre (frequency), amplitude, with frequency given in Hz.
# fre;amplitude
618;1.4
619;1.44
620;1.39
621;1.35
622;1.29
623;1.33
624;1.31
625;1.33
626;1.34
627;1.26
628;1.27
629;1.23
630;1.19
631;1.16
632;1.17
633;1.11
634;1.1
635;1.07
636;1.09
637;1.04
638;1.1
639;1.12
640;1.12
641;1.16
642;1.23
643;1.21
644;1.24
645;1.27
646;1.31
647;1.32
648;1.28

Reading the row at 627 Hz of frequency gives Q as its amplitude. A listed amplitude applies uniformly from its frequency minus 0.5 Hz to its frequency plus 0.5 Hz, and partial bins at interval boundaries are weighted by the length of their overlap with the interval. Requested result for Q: 1.26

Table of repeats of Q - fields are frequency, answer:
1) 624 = 1.31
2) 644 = 1.24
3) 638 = 1.1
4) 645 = 1.27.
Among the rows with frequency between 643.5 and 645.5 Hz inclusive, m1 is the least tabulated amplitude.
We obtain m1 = 1.24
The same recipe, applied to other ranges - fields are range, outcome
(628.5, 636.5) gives 1.07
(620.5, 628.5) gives 1.26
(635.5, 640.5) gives 1.04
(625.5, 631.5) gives 1.16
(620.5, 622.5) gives 1.29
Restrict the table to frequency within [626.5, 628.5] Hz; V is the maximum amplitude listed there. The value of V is 1.27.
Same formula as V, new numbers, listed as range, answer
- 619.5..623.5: 1.39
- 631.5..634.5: 1.17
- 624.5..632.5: 1.34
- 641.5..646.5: 1.31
